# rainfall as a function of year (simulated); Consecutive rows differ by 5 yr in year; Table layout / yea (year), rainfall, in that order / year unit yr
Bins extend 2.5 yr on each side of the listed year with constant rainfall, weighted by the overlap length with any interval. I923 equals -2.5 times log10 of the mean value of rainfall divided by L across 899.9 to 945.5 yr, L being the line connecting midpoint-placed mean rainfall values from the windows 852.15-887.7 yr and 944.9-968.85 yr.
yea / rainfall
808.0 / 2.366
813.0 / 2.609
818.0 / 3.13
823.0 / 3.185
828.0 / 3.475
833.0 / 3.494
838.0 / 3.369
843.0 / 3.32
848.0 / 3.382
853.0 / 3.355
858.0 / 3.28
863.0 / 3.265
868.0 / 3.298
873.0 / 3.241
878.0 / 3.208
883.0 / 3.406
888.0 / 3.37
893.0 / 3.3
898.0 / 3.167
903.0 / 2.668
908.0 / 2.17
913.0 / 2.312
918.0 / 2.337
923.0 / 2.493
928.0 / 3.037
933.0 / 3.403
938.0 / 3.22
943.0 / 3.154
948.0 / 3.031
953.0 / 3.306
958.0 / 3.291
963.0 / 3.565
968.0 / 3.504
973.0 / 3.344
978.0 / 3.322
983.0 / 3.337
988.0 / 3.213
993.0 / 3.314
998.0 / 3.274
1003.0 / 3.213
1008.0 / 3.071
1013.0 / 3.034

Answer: 0.20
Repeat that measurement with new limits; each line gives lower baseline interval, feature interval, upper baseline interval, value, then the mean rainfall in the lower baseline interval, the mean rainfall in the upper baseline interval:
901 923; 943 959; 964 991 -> -0.082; 2.38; 3.36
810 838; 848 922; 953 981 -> 0.083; 3.18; 3.4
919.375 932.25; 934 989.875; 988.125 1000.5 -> -0.084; 2.81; 3.28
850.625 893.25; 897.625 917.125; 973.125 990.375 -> 0.304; 3.3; 3.3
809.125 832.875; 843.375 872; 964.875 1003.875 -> -0.055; 3.1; 3.32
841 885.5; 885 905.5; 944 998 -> 0.059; 3.31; 3.32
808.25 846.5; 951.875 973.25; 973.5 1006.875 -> -0.051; 3.18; 3.27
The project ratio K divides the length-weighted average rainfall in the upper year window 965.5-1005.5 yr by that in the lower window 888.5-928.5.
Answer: 1.2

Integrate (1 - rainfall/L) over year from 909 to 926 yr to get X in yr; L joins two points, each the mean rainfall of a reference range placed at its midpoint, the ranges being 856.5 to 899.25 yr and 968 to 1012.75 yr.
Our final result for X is 4.6 yr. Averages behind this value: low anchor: 3.29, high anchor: 3.26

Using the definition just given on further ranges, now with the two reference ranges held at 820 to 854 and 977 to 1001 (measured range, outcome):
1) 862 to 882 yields 0.5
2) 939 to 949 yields 0.6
